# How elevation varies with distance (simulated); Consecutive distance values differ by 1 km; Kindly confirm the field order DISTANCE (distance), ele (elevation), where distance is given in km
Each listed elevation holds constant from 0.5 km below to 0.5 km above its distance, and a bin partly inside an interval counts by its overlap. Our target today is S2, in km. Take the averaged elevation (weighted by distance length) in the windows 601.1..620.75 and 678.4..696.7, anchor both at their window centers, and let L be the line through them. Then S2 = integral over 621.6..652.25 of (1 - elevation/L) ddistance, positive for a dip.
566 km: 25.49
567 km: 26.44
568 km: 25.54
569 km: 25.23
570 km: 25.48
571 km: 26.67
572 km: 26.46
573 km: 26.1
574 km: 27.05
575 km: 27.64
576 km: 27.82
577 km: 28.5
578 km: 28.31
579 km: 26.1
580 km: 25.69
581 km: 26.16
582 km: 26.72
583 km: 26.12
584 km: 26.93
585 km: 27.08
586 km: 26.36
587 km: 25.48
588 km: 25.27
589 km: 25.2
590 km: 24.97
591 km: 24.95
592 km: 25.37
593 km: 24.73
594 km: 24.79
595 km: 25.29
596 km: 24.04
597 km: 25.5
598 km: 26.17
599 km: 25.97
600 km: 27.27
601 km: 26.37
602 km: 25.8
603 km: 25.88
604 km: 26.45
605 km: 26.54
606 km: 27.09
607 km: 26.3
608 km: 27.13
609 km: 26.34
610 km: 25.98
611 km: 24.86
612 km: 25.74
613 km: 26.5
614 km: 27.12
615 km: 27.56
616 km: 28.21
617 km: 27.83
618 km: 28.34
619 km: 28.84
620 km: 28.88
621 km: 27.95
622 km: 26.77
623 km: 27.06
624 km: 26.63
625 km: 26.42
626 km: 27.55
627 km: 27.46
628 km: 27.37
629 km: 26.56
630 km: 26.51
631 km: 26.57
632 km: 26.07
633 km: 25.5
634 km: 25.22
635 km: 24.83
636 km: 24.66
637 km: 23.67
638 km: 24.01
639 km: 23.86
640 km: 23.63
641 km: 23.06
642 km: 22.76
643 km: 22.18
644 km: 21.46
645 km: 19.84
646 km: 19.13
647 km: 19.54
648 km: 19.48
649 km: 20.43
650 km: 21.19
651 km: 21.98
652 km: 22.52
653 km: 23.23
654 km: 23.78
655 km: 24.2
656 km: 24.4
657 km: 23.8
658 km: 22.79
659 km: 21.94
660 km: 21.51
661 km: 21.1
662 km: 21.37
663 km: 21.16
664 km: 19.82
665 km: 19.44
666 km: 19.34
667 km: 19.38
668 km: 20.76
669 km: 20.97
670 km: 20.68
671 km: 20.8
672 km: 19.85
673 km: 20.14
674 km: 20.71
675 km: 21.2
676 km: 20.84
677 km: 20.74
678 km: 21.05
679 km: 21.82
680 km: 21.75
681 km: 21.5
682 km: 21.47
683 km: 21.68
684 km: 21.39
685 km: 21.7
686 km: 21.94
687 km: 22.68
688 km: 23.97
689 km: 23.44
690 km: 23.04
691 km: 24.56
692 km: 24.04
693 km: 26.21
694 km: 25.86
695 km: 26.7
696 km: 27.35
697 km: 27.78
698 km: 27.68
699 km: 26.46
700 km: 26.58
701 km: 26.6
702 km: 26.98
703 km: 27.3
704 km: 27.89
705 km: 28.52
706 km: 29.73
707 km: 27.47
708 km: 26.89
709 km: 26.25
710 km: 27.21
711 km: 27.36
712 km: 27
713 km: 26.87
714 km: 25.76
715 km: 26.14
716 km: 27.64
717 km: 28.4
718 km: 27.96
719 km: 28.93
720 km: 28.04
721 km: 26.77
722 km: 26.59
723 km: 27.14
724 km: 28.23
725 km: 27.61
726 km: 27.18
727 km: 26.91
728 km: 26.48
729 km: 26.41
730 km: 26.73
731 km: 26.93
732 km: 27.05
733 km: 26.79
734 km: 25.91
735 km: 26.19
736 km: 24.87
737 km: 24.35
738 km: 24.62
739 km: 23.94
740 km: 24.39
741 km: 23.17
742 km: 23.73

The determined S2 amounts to 2.1 km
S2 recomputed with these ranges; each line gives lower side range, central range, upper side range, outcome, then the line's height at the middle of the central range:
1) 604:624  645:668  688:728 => 4.77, 27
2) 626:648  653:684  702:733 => 4.78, 25.3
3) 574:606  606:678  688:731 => 7.32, 26.4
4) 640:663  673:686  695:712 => 1.85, 24.8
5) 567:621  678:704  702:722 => 2.71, 27.3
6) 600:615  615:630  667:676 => -1.51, 25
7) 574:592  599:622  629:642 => -1.23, 25.6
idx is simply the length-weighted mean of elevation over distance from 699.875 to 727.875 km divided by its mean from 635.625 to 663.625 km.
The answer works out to 1.2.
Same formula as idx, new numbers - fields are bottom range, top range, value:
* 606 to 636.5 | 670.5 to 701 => 0.87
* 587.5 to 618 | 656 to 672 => 0.81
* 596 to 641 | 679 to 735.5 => 0.99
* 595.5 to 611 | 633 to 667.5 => 0.85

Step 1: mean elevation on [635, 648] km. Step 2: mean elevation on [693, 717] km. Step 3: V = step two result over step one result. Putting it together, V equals 1.2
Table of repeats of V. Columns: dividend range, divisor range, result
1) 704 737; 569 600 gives 1.04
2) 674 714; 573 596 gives 0.95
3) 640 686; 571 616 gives 0.81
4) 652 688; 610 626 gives 0.79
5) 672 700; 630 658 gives 1.01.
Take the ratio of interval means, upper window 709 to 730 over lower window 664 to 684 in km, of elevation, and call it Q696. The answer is 1.31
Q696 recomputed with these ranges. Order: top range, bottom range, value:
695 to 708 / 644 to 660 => 1.26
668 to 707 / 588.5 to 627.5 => 0.90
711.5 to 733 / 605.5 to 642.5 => 1.04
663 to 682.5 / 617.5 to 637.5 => 0.78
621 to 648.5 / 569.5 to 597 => 0.94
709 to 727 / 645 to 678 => 1.29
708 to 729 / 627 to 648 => 1.14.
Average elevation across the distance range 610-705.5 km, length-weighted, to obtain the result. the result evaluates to 23.9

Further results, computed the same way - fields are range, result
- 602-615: 26.4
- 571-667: 25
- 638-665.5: 21.9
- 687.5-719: 26.7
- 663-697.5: 22.2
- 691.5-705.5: 26.9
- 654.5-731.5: 24.5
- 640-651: 21.1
